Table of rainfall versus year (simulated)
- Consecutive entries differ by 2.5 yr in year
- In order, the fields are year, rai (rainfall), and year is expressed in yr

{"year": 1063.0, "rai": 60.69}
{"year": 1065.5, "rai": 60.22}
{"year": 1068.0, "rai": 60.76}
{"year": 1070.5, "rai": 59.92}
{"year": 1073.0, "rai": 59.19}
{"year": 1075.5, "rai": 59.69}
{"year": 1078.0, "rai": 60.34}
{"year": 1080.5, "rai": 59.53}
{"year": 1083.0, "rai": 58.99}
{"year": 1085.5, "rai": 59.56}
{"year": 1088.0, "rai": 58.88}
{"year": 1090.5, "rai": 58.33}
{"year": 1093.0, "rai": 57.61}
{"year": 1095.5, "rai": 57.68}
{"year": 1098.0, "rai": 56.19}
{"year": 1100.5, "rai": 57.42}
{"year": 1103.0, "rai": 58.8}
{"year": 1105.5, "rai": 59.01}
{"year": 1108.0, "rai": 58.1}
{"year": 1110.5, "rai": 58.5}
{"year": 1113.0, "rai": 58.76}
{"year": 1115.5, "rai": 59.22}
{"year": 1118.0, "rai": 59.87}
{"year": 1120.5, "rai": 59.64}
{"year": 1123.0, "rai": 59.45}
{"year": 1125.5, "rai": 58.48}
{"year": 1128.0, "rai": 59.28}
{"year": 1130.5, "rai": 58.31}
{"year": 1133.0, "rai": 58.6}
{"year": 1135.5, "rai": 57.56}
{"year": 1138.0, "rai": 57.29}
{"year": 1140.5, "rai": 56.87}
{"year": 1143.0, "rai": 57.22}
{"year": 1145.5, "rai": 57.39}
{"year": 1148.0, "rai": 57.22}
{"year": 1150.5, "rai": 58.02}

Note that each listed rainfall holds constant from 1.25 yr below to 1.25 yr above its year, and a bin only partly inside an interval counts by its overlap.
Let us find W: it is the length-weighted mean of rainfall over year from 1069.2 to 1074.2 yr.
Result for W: 59.6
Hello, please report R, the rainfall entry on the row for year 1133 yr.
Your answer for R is 58.6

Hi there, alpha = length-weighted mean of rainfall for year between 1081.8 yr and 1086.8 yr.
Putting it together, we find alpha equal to 59.3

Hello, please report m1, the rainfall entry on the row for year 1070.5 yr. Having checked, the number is 59.92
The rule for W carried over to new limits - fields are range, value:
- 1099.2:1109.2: 58.3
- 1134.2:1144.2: 57.2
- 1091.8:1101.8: 57.2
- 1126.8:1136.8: 58.4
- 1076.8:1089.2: 59.5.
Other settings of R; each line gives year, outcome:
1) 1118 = 59.87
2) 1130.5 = 58.31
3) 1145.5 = 57.39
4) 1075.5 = 59.69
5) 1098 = 56.19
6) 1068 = 60.76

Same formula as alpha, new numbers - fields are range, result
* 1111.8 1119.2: 59.3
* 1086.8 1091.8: 58.6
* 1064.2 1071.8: 60.3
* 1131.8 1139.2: 57.8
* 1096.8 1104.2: 57.5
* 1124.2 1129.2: 58.9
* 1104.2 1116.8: 58.7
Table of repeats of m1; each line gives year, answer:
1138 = 57.29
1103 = 58.8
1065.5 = 60.22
